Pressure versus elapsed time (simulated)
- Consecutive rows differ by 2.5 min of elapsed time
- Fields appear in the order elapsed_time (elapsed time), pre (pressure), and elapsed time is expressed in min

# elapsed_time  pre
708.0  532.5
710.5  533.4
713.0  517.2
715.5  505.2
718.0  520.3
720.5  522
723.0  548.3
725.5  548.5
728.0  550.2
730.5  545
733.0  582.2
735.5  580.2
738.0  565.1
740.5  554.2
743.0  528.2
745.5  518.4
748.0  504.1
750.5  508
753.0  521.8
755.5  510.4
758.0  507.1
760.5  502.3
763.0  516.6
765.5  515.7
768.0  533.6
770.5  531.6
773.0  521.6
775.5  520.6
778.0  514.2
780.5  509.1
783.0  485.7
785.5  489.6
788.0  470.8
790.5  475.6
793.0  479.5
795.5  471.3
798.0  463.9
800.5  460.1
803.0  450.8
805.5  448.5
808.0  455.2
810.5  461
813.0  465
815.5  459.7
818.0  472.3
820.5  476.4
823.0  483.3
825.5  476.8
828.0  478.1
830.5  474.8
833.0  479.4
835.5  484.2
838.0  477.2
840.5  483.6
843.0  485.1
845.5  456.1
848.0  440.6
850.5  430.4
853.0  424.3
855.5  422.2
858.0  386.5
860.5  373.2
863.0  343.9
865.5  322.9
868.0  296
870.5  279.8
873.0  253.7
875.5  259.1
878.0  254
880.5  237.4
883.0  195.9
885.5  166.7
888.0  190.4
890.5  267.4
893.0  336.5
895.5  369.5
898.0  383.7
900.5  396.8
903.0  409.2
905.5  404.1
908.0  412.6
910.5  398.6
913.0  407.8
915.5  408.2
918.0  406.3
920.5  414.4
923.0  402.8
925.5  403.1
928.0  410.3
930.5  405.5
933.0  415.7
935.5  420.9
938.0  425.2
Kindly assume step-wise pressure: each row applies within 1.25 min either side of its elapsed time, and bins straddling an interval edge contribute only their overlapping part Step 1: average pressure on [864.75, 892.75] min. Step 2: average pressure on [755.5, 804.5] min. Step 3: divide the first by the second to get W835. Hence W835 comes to 0.5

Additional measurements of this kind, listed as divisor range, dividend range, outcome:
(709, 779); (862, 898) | 0.52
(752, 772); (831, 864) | 0.85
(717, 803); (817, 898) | 0.73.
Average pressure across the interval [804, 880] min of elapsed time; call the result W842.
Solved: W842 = 415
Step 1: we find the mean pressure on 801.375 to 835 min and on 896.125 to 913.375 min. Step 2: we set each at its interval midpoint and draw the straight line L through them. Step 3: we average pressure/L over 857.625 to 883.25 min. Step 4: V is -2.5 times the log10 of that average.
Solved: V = 0.417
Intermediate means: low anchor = 468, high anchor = 400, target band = 292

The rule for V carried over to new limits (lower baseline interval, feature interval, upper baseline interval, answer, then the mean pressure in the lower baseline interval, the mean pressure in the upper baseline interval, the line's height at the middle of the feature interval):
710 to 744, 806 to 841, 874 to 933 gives -0.09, 543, 346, 436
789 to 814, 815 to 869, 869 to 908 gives -0.13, 463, 297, 386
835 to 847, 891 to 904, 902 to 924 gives 0.14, 476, 407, 422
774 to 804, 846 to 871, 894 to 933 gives 0.16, 483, 402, 438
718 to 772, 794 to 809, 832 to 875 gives 0.01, 533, 399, 463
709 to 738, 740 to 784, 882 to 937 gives -0.02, 542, 366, 506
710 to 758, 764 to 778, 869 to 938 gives -0.07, 534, 346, 493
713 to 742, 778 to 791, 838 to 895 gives -0.07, 546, 336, 460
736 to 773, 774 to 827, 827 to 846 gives 0.05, 524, 478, 498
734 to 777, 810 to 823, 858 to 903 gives -0.14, 526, 296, 414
